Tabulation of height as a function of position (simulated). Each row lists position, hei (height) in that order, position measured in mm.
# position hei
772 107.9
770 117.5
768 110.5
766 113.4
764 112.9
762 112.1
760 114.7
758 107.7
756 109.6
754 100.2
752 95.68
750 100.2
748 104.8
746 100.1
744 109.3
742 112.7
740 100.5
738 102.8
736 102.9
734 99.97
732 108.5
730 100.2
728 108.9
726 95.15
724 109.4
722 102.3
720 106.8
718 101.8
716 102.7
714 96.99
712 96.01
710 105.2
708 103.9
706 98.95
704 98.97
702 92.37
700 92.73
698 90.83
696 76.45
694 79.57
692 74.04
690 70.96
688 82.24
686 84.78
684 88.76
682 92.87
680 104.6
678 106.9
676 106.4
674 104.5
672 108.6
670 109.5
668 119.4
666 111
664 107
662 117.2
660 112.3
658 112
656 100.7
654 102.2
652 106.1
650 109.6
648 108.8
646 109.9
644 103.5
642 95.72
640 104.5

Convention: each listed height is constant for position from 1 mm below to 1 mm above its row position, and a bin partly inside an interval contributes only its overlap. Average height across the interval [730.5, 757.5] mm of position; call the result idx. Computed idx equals 104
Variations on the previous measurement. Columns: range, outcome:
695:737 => 99.6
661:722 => 97.8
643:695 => 101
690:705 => 85.4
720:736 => 104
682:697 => 80.4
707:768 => 105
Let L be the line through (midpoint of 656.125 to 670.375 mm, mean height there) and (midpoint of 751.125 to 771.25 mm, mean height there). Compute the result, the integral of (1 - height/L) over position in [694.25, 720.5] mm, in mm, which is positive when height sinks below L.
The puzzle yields 3.4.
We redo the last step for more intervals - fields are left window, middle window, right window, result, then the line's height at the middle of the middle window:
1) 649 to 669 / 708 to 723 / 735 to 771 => 0.9 mm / 108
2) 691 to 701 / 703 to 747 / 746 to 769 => -4.2 mm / 94.2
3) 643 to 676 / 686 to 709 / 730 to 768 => 4.3 mm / 108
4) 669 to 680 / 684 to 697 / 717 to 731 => 3.3 mm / 106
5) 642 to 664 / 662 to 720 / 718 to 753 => 4.7 mm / 106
